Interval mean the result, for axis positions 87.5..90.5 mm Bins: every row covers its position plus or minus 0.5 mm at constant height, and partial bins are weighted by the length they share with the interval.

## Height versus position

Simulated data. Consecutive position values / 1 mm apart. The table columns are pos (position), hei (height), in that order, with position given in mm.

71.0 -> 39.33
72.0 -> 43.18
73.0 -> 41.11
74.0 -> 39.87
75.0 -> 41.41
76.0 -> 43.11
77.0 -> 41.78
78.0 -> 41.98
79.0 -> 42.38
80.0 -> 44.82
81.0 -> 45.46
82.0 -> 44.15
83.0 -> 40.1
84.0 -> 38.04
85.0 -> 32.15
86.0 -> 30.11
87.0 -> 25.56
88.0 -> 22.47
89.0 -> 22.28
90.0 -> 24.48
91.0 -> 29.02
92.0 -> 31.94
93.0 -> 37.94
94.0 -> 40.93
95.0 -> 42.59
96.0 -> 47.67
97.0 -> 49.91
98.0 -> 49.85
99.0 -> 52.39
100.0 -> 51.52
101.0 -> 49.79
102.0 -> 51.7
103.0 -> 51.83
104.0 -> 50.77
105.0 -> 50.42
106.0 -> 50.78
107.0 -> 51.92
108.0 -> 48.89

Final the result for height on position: 23.1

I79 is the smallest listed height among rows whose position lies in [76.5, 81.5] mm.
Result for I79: 41.78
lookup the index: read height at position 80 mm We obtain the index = 44.82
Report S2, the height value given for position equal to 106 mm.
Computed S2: 50.78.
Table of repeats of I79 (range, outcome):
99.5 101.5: 49.79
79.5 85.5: 32.15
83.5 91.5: 22.28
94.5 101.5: 42.59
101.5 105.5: 50.42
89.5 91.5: 24.48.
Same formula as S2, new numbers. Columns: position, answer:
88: 22.47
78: 41.98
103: 51.83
